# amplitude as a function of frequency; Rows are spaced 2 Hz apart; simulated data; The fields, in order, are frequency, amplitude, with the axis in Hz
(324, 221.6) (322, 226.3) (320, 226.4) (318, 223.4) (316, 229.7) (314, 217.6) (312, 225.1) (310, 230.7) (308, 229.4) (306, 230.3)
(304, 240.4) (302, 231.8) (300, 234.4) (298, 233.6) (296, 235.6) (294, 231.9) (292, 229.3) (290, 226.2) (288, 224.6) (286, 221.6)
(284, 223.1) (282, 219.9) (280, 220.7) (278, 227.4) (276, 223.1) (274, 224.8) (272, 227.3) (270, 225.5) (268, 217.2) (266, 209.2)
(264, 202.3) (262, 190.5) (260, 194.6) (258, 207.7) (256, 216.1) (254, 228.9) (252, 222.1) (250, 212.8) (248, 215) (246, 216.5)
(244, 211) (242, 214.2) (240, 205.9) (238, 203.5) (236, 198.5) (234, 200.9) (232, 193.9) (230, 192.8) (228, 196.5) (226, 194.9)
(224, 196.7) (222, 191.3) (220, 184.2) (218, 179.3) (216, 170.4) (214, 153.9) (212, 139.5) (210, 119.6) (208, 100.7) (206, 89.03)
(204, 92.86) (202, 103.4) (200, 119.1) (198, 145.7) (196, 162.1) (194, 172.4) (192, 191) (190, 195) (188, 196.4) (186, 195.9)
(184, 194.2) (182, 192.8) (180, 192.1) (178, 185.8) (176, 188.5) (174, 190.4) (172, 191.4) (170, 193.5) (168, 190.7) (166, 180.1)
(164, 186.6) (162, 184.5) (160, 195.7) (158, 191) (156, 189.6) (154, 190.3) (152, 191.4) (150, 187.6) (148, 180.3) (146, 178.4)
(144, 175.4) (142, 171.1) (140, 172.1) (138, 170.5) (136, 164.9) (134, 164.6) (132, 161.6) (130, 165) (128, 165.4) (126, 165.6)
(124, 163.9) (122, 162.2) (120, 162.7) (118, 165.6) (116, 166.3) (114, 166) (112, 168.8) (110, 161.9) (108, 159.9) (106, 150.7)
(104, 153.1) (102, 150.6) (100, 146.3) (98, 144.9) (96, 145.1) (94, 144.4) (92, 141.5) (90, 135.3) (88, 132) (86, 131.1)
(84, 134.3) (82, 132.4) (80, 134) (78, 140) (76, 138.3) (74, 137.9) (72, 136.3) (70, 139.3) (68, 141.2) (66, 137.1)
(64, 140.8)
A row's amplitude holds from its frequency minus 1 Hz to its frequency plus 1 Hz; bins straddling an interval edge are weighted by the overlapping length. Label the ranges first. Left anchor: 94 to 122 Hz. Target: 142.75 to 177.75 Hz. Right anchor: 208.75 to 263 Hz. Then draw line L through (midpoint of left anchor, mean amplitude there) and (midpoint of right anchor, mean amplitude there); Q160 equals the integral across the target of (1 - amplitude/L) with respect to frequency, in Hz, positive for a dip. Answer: -3.1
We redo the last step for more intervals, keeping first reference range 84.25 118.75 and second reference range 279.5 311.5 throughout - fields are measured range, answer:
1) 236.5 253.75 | -0.35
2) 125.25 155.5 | -1.41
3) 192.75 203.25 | 2.70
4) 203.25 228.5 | 5.51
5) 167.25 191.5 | -1.37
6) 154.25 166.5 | -1.00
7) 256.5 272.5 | 0.56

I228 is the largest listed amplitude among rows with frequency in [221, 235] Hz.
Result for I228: 200.9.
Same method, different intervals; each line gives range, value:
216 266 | 228.9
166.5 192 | 196.4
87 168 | 195.7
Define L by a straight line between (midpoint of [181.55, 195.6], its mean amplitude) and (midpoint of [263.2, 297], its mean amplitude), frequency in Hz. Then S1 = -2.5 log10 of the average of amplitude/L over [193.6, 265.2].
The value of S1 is 0.15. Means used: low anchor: 190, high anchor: 223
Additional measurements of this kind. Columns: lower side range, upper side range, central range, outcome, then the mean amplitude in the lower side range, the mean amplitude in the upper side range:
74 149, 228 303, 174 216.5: 0.19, 156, 216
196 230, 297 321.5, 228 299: -0.13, 150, 229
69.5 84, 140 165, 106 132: 0.00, 137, 185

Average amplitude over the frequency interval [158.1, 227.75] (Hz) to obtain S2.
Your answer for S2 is 170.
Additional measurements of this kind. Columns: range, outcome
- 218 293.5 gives 211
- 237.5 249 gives 211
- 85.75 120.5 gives 152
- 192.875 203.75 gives 138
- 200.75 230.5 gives 153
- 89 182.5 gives 171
